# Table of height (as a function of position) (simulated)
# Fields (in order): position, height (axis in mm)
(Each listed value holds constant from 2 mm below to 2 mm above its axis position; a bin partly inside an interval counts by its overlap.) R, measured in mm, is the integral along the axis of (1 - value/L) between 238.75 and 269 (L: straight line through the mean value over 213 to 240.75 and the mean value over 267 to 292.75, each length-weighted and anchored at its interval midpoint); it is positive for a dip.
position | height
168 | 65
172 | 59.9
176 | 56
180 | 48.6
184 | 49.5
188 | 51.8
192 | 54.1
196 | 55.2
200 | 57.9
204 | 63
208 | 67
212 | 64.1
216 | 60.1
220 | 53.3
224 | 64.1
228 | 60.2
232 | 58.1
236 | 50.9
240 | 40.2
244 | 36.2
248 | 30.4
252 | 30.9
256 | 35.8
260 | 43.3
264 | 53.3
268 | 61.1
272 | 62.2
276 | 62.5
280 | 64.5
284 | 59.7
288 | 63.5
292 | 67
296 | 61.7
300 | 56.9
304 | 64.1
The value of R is 9.61 mm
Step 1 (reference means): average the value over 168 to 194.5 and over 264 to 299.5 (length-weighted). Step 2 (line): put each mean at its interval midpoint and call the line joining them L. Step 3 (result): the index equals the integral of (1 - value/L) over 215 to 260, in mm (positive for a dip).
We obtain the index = 8.9 mm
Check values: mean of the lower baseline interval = 54.2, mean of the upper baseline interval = 62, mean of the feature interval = 46.8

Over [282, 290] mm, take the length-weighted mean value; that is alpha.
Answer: 61.6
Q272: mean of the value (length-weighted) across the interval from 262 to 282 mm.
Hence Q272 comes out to 60.7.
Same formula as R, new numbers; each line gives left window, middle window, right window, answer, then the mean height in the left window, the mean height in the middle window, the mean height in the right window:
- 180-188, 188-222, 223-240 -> -4.14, 49.9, 58.9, 55.9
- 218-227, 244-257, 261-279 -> 5.80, 58.9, 32.7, 59.1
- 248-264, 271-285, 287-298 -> -2.32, 38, 62.4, 64.1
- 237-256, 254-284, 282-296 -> -2.69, 35.4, 55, 63.2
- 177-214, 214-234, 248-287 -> -1.60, 56.8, 59.2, 51.7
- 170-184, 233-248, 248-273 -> 1.88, 54.1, 41.9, 45.8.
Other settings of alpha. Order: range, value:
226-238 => 56.4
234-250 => 39.4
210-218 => 62.1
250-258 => 33.3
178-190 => 50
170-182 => 54.8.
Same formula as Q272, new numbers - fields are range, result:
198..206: 60.5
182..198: 52.7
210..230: 60.4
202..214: 64.7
